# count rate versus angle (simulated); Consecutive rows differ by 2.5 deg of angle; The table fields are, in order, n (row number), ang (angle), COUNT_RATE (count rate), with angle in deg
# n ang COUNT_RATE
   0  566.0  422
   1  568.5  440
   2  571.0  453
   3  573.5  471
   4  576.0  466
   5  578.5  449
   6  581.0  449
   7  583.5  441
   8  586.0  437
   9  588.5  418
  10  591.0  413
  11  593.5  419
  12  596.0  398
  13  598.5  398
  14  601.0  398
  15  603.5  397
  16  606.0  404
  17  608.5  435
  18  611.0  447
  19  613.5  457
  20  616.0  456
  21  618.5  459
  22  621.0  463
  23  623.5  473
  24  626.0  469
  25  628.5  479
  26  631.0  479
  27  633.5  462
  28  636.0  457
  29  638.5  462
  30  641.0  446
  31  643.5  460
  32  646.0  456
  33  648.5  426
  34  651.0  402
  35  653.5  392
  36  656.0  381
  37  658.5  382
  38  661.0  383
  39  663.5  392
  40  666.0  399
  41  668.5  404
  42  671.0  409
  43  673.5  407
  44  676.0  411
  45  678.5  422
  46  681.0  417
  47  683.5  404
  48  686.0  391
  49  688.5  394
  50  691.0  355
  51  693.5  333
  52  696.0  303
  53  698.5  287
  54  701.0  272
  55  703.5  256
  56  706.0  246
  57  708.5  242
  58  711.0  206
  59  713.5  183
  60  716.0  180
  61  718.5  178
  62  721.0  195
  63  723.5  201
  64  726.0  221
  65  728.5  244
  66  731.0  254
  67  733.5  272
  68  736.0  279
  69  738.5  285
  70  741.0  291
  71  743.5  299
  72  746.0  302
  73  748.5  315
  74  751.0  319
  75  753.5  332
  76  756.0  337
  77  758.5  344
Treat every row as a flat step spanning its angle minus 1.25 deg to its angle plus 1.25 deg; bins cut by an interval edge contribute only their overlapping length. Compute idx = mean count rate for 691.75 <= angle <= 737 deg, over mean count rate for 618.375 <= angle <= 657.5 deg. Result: 0.54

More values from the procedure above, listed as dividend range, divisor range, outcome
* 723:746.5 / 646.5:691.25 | 0.66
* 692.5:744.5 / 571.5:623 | 0.57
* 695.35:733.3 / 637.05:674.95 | 0.56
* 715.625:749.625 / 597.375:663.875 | 0.58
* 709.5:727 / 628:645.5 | 0.42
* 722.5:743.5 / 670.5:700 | 0.69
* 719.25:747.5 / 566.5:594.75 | 0.58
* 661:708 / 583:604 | 0.87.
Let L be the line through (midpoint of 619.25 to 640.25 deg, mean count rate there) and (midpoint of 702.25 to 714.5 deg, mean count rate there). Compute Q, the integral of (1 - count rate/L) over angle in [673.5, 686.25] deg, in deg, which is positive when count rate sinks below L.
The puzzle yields -3.9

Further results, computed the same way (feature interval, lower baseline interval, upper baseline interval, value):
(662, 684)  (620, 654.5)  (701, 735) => -3.6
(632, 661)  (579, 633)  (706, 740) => -5.0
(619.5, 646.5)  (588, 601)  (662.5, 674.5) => -4.0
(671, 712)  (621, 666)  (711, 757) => 0.9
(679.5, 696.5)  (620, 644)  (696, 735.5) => -3.5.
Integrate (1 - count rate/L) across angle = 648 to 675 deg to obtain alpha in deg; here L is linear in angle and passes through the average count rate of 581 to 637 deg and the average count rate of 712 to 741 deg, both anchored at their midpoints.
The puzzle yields -4.1 deg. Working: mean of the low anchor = 439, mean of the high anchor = 229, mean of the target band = 397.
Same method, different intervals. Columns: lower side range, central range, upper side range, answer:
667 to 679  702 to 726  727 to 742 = 8.0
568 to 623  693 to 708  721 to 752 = 1.6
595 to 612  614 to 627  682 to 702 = -2.1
